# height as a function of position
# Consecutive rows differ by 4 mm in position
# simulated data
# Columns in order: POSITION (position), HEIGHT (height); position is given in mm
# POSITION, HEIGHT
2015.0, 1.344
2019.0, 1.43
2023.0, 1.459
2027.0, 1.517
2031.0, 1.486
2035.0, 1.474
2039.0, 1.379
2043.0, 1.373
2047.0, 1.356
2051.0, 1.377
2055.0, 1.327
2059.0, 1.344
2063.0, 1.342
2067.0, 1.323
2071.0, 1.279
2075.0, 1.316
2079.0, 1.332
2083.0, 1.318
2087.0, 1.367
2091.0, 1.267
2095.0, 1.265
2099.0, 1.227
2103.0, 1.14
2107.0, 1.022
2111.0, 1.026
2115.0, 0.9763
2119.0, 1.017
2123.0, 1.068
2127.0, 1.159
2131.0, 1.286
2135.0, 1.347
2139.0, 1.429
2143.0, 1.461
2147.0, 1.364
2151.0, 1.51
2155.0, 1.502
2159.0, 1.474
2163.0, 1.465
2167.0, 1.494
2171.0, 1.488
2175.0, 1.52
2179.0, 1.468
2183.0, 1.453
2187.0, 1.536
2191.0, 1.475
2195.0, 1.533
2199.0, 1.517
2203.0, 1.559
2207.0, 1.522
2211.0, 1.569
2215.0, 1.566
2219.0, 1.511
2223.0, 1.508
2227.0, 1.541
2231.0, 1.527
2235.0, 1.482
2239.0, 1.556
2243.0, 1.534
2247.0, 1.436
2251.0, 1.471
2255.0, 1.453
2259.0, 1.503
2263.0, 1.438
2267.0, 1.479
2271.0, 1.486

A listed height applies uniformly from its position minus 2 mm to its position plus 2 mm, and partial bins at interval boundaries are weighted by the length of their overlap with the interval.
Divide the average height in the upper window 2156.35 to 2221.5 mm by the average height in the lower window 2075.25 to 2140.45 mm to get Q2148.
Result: 1.3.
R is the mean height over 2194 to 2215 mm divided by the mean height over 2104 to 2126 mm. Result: 1.49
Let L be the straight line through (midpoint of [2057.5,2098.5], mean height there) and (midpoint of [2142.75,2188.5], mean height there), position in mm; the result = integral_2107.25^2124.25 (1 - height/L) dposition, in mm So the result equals 4.47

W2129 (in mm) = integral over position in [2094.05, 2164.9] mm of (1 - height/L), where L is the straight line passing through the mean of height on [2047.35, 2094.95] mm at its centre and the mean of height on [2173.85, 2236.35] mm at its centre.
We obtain 7.5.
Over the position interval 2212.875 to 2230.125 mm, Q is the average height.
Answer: 1.53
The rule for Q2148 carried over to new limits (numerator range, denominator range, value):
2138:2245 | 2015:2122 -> 1.16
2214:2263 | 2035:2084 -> 1.12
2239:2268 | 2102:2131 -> 1.38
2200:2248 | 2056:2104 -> 1.18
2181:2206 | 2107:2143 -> 1.29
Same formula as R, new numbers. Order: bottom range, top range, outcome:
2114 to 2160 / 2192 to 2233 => 1.18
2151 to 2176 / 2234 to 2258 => 1.00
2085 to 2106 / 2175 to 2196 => 1.20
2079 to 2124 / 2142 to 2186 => 1.27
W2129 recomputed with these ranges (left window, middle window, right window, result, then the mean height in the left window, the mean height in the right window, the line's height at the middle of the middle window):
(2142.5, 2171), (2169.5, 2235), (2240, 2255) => -1.9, 1.47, 1.48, 1.48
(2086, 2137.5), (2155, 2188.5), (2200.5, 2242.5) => -3.0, 1.17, 1.53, 1.37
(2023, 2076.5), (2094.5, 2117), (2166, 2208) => 5.2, 1.38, 1.51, 1.43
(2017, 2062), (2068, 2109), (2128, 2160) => 4.5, 1.41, 1.41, 1.41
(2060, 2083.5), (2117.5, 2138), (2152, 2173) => 3.3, 1.32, 1.49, 1.42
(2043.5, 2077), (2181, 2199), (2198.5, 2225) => 0.1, 1.33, 1.54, 1.51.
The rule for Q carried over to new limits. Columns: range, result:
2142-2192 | 1.48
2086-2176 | 1.3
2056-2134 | 1.22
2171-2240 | 1.52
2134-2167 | 1.45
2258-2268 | 1.47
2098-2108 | 1.13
